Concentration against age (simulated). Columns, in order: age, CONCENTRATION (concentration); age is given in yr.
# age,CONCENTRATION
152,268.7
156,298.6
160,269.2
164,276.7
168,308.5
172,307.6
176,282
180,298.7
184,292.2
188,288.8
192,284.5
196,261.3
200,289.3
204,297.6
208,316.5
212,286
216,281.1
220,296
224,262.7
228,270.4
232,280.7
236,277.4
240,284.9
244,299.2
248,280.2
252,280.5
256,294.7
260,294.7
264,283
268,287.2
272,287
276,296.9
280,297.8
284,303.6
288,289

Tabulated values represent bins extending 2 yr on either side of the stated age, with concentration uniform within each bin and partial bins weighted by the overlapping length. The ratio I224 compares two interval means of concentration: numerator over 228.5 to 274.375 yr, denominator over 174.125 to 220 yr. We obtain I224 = 0.99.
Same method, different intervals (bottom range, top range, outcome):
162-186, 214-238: 0.94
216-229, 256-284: 1.05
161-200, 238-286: 1.01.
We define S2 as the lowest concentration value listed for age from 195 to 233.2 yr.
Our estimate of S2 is 261.3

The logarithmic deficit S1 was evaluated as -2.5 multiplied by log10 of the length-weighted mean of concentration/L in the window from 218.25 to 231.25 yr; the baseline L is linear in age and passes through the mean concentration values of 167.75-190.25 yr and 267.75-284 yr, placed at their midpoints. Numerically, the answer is 0.07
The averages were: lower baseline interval 295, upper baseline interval 294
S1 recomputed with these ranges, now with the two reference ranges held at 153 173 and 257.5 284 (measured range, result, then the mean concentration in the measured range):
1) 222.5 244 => 0.05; 278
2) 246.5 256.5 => 0.03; 284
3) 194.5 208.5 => 0.01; 290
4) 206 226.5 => 0.01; 288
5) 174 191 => 0.00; 290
